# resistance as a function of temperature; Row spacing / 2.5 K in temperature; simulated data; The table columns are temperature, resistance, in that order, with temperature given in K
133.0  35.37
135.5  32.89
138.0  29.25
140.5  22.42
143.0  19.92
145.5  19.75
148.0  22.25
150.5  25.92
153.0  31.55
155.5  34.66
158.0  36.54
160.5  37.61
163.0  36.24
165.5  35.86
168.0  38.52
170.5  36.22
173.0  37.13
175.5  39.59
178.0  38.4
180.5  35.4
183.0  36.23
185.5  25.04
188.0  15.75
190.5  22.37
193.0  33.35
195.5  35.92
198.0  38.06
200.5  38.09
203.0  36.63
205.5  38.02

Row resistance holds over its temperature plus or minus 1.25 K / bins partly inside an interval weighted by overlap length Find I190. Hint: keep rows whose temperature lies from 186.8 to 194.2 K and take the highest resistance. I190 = 33.35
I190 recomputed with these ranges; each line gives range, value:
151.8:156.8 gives 34.66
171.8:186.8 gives 39.59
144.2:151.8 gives 25.92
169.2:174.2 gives 37.13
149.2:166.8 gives 37.61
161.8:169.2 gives 38.52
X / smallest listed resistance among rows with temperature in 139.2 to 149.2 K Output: 19.75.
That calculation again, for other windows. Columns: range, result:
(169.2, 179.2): 36.22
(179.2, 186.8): 25.04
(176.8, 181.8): 35.4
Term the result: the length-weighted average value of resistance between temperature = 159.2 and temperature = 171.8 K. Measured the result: 36.9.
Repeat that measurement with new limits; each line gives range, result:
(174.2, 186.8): 34.9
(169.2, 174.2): 36.7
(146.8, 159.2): 30.2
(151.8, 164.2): 35.3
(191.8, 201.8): 36.4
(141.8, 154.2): 23.9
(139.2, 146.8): 20.8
